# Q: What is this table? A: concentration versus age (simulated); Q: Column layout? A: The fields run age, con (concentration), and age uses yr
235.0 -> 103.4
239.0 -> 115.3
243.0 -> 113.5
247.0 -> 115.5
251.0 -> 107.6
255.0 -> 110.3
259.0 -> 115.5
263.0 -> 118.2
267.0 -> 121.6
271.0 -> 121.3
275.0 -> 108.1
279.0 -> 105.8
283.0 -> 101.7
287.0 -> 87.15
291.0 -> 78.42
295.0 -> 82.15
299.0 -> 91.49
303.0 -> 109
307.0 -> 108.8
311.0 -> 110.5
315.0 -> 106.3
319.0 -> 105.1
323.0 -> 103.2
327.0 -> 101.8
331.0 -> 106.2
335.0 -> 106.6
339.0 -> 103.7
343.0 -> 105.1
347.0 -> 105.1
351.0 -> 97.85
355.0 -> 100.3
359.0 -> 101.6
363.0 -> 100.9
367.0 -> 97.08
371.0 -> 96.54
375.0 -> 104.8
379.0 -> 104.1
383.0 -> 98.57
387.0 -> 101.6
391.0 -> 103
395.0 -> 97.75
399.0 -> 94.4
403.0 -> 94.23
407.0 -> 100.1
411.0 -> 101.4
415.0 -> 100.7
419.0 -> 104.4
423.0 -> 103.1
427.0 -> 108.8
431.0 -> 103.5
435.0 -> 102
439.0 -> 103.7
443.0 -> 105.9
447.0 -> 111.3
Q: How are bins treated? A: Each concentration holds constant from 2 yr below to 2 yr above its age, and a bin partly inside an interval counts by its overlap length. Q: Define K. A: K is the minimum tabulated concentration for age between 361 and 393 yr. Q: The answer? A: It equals 96.54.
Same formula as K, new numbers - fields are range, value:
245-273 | 107.6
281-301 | 78.42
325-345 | 101.8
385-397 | 97.75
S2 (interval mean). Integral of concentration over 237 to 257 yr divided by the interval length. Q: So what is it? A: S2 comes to 112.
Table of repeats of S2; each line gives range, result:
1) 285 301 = 84.8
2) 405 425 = 102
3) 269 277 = 115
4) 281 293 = 89.1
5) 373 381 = 104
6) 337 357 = 102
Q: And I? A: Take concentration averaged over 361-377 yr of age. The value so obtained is 99.8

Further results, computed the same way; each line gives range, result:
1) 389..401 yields 98.4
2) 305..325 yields 107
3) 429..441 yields 103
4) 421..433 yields 105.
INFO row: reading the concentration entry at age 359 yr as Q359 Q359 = 101.6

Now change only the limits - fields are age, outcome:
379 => 104.1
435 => 102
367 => 97.08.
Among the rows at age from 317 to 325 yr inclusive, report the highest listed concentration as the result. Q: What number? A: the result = 105.1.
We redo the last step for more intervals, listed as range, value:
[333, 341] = 106.6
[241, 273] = 121.6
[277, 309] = 109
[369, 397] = 104.8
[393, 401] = 97.75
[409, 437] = 108.8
